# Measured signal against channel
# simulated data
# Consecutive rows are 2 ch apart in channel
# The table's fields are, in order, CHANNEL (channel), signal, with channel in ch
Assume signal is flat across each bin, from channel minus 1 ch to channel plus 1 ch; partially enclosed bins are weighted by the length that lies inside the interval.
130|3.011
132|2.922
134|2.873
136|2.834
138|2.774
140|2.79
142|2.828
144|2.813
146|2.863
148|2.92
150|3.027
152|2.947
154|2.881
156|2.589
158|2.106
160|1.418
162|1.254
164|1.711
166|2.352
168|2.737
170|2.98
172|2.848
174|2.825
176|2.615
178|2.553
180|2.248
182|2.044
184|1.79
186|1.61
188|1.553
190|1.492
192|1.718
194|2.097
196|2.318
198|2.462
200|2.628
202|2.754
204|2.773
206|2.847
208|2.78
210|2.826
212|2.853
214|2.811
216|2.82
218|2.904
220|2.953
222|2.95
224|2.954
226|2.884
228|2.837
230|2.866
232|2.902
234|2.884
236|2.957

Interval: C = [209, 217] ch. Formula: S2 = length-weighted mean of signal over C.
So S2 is 2.83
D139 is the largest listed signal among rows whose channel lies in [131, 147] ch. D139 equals 2.922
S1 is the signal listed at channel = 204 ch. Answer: 2.773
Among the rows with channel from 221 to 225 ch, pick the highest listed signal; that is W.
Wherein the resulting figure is 2.954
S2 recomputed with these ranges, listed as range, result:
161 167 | 1.77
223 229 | 2.89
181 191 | 1.7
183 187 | 1.7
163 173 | 2.53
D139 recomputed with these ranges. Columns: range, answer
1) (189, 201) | 2.628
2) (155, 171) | 2.98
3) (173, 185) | 2.825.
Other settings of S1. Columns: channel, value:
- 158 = 2.106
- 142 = 2.828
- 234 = 2.884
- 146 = 2.863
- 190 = 1.492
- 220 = 2.953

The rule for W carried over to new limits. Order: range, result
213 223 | 2.953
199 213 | 2.853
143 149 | 2.92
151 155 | 2.947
